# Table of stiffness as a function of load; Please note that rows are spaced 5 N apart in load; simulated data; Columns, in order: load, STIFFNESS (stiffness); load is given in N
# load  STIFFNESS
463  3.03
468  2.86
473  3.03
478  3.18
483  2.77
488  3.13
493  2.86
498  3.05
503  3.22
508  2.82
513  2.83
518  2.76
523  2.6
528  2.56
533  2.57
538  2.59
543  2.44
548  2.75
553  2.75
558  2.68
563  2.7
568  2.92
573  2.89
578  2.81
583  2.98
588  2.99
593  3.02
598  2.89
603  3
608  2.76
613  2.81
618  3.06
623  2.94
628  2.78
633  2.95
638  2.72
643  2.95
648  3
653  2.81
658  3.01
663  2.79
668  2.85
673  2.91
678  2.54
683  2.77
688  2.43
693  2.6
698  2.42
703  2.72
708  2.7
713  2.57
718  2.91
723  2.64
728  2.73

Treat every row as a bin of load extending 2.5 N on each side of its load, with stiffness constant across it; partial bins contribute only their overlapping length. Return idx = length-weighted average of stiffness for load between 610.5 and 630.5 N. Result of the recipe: 2.9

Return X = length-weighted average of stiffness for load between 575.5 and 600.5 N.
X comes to 2.94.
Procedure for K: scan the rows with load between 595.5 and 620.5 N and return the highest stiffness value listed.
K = 3.06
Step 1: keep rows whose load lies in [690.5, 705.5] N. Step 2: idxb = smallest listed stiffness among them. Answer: 2.42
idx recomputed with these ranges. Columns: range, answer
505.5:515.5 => 2.83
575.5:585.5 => 2.9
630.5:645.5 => 2.87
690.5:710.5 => 2.61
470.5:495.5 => 2.99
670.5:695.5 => 2.65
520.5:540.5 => 2.58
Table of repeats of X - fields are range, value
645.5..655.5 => 2.91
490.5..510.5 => 2.99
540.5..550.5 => 2.59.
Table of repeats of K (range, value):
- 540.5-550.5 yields 2.75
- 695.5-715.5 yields 2.72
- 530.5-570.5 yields 2.92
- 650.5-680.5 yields 3.01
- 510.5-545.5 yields 2.83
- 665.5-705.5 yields 2.91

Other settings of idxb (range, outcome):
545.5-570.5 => 2.68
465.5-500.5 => 2.77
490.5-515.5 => 2.82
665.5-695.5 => 2.43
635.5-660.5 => 2.72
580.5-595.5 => 2.98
